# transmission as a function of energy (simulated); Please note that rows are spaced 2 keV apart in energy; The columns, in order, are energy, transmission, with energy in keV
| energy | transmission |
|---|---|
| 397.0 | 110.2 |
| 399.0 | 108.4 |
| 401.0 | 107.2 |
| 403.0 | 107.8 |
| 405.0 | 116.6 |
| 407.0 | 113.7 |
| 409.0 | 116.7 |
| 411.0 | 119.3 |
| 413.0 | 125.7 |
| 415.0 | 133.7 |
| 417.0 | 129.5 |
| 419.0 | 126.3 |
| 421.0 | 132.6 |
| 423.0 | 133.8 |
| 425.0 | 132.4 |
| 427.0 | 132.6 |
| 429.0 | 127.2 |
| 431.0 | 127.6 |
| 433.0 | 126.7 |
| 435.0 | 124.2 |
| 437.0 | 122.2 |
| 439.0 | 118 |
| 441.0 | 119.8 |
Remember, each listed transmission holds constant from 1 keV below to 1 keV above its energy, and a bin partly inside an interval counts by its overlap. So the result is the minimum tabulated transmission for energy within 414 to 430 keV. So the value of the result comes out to 126.3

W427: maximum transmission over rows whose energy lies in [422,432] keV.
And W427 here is 133.8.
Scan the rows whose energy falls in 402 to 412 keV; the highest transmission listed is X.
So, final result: 119.3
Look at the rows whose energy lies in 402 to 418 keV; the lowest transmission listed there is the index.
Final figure 107.8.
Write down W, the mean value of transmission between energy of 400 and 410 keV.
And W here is 112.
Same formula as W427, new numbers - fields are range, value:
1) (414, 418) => 133.7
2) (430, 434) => 127.6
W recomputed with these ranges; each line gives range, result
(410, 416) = 126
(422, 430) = 132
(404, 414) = 118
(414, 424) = 131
